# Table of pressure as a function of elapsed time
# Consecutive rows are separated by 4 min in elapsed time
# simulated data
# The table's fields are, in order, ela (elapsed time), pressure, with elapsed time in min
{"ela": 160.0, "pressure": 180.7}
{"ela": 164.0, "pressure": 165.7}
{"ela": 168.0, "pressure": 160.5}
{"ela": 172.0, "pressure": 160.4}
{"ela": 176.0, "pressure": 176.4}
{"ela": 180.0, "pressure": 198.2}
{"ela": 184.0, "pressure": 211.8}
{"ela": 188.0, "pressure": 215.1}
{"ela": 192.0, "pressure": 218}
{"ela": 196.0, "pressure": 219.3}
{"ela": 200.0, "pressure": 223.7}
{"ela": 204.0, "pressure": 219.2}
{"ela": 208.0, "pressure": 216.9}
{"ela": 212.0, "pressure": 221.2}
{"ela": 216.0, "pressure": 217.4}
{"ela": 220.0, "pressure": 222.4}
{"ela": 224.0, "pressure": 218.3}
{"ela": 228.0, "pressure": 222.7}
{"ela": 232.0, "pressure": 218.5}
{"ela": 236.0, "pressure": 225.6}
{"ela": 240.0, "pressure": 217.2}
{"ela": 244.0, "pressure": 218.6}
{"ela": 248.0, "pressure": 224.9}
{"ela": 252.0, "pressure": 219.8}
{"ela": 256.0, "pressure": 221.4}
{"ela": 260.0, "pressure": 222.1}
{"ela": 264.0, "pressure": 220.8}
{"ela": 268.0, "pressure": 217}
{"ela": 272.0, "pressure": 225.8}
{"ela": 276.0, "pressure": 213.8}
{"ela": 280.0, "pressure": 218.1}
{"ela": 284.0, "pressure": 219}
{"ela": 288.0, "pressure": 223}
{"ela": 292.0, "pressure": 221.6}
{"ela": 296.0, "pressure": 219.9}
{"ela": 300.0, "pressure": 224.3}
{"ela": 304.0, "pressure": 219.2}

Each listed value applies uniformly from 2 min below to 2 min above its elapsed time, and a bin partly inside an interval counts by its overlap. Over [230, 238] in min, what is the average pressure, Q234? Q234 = 222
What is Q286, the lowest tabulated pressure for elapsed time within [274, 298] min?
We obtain 213.8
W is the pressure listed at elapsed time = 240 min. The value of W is 217.2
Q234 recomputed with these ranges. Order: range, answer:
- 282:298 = 221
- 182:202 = 218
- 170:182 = 178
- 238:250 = 220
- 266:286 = 219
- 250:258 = 221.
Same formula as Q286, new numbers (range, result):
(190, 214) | 216.9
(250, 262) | 219.8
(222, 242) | 217.2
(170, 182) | 160.4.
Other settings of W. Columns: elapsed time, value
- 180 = 198.2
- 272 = 225.8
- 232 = 218.5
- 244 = 218.6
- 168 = 160.5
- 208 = 216.9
